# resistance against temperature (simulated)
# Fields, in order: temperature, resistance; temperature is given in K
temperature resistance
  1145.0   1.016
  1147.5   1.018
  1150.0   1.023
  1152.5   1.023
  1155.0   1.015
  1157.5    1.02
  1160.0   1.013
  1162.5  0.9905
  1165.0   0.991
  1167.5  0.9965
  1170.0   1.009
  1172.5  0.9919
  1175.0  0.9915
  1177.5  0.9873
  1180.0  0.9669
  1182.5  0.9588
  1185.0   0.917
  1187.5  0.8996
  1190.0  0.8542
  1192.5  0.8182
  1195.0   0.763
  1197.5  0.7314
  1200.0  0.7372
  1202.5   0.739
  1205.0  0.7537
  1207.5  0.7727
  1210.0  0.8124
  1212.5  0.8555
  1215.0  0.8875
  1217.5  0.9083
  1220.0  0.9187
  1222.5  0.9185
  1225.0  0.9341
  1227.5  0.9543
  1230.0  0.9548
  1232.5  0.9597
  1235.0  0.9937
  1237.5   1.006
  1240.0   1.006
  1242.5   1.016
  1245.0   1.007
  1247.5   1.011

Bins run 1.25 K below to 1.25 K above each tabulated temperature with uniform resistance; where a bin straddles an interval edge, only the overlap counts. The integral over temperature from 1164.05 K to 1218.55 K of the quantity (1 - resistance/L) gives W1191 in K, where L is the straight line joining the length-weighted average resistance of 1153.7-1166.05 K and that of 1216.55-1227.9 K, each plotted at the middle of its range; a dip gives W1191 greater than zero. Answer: 5.0 K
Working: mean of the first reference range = 1.01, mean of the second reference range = 0.925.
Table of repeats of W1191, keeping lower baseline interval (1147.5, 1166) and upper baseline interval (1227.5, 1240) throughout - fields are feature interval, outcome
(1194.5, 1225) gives 5.1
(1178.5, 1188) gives 0.6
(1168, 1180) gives 0.1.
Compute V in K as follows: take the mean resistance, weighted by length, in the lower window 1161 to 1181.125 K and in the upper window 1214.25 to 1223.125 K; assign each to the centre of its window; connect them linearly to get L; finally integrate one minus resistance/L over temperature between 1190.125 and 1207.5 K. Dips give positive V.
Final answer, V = 3.3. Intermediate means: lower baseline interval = 0.991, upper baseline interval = 0.909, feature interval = 0.764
